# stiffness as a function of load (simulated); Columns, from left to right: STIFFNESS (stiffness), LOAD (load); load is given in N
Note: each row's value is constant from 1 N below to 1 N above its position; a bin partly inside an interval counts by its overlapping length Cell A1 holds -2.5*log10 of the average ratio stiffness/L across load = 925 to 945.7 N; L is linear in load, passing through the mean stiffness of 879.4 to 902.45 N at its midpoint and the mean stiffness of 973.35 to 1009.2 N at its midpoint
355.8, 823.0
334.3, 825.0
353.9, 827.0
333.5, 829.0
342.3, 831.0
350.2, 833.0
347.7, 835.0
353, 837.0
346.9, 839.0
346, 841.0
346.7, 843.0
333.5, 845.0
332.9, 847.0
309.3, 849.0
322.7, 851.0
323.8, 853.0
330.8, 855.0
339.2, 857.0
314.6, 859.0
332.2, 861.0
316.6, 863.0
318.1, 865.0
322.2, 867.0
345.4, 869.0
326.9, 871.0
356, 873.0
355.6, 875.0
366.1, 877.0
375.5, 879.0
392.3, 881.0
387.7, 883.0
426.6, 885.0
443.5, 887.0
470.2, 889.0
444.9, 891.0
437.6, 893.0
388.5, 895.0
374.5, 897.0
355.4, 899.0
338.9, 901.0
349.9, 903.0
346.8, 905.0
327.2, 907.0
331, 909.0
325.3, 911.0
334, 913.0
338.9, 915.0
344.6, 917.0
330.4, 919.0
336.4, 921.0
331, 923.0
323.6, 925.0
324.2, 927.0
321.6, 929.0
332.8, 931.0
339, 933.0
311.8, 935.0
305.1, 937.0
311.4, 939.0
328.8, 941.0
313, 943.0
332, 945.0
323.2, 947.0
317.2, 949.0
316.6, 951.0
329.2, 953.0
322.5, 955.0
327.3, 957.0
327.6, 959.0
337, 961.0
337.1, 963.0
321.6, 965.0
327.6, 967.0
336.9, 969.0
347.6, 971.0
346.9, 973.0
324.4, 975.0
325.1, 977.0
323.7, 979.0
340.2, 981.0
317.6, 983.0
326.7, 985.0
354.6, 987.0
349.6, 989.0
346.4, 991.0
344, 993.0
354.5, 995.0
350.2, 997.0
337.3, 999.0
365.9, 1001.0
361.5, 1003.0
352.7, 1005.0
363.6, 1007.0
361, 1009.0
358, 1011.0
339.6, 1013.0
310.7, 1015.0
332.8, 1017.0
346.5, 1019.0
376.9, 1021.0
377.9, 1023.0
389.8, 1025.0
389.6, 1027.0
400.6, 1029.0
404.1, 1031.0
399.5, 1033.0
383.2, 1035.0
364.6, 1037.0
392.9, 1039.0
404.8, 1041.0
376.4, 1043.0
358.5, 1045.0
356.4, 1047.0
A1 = 0.17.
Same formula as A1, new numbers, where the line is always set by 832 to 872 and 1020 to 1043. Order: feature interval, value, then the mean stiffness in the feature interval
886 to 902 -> -0.176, 407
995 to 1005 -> 0.075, 354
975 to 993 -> 0.119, 335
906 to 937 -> 0.080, 329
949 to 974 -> 0.113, 331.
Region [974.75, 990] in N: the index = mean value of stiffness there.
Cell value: 333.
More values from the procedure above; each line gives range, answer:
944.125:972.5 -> 329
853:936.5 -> 353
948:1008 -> 338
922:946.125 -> 323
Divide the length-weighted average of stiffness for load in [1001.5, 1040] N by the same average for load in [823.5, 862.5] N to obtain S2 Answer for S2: 1.10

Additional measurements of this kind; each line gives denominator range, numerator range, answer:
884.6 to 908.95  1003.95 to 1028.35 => 0.92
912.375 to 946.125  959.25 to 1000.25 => 1.03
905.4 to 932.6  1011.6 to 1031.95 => 1.11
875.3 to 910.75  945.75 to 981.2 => 0.86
